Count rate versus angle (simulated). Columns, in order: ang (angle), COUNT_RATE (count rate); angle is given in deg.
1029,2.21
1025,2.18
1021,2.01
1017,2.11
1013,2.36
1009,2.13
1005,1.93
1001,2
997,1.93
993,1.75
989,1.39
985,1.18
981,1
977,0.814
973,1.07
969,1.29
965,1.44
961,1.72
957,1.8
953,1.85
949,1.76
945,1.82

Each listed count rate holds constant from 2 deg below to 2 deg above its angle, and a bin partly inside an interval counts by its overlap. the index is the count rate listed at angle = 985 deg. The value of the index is 1.18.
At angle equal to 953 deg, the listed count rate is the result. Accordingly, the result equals 1.85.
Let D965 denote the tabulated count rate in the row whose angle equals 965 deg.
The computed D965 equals 1.44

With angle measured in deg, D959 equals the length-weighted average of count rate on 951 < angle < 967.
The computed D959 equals 1.7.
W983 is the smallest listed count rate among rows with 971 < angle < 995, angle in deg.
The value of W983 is 0.814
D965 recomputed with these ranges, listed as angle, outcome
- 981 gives 1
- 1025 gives 2.18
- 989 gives 1.39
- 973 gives 1.07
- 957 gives 1.8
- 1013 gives 2.36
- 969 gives 1.29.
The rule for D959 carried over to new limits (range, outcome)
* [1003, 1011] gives 2.03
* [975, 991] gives 1.1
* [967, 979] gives 1.06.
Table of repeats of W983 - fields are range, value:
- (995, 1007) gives 1.93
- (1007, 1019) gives 2.11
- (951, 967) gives 1.44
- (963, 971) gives 1.29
